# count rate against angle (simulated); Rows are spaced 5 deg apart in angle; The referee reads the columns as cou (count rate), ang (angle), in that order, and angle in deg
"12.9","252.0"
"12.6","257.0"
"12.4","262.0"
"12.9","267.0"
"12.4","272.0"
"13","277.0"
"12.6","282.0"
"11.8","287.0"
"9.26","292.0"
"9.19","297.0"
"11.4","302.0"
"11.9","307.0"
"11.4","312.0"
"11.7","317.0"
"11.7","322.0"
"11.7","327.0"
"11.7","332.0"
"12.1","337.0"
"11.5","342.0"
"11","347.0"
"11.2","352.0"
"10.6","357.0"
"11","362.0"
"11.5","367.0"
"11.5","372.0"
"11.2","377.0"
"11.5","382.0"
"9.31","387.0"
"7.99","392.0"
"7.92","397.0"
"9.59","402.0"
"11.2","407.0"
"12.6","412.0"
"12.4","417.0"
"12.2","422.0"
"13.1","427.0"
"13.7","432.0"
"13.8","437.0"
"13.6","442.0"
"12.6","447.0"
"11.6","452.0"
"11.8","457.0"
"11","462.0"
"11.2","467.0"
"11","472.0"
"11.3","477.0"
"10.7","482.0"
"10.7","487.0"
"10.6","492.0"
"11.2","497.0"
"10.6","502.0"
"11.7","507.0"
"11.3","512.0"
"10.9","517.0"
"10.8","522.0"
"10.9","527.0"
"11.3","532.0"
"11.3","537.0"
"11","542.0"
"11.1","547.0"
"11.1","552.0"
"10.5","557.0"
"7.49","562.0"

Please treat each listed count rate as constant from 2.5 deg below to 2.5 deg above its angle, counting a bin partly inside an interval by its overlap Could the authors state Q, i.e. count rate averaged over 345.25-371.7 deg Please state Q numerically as 11.1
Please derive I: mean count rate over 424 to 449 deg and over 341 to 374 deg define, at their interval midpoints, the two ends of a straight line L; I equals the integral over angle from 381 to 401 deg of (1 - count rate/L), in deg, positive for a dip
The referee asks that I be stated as 5.0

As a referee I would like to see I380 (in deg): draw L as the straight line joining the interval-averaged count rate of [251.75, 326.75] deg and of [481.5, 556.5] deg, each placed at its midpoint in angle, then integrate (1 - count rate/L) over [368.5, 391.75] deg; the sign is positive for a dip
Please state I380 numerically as 1.7 deg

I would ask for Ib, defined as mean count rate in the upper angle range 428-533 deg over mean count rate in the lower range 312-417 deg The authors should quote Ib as 1.1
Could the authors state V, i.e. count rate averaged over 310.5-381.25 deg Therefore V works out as 11.4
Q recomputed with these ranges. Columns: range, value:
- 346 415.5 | 10.6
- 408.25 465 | 12.5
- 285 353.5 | 11.3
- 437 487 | 11.7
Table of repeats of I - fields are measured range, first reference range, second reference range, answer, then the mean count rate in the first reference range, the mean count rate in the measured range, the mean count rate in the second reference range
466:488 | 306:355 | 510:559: 0.4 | 11.6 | 11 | 11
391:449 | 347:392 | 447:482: -3.6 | 10.8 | 11.8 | 11.4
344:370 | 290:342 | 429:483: 0.9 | 11.2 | 11.1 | 12.1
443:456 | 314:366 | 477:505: -1.5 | 11.4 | 12.2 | 10.8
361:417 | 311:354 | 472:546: 4.1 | 11.6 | 10.6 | 11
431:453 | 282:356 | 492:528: -3.9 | 11.3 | 13.1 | 11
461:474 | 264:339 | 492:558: 0.1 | 11.7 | 11.1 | 11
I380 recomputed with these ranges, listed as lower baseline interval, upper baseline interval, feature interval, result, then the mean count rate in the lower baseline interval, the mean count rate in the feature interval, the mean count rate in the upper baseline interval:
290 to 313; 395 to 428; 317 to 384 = -3.2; 10.6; 11.4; 11.3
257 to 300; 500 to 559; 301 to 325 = 0.0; 11.7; 11.6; 11.1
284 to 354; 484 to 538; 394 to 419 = 1.1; 11.3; 10.7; 11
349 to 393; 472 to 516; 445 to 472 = -1.6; 10.7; 11.6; 11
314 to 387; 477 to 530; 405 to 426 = -1.9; 11.3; 12.2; 11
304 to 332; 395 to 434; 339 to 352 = 0.4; 11.7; 11.3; 11.6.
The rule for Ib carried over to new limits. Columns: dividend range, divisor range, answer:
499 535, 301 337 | 0.95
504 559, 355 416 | 1.05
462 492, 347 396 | 1.04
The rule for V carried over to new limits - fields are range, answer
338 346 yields 11.5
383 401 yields 8.76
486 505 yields 10.8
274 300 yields 11.2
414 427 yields 12.5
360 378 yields 11.3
